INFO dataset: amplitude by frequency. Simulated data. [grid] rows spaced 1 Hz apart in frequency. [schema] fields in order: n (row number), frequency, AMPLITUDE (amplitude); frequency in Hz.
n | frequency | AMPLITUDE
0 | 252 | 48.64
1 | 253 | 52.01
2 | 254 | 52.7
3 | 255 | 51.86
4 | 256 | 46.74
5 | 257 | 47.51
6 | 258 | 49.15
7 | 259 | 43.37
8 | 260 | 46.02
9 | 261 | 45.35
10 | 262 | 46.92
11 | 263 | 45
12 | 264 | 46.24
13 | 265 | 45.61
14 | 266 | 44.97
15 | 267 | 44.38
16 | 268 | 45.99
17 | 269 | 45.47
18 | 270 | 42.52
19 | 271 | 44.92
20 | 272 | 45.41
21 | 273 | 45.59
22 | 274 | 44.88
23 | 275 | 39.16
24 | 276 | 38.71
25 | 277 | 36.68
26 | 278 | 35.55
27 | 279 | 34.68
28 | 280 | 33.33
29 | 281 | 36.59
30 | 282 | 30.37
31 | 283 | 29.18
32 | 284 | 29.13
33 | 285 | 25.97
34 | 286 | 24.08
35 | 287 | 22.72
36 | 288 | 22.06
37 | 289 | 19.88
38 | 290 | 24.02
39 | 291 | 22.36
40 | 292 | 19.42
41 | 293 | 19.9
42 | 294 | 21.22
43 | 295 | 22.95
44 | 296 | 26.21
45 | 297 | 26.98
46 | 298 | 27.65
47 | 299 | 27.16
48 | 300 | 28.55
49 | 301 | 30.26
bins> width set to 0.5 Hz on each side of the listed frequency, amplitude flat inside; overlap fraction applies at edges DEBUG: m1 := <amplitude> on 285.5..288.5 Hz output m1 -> 23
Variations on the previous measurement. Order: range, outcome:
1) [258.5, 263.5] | 45.3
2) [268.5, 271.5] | 44.3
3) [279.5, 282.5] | 33.4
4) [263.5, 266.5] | 45.6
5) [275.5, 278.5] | 37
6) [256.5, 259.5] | 46.7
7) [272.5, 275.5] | 43.2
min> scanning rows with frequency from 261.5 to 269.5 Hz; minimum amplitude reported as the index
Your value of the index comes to 44.38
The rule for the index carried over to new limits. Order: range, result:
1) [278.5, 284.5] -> 29.13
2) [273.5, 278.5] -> 35.55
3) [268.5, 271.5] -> 42.52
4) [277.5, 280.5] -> 33.33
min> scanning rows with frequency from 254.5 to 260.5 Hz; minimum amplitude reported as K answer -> 43.37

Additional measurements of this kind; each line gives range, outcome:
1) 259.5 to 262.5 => 45.35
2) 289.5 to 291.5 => 22.36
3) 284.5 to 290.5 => 19.88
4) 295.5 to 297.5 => 26.21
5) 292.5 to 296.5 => 19.9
